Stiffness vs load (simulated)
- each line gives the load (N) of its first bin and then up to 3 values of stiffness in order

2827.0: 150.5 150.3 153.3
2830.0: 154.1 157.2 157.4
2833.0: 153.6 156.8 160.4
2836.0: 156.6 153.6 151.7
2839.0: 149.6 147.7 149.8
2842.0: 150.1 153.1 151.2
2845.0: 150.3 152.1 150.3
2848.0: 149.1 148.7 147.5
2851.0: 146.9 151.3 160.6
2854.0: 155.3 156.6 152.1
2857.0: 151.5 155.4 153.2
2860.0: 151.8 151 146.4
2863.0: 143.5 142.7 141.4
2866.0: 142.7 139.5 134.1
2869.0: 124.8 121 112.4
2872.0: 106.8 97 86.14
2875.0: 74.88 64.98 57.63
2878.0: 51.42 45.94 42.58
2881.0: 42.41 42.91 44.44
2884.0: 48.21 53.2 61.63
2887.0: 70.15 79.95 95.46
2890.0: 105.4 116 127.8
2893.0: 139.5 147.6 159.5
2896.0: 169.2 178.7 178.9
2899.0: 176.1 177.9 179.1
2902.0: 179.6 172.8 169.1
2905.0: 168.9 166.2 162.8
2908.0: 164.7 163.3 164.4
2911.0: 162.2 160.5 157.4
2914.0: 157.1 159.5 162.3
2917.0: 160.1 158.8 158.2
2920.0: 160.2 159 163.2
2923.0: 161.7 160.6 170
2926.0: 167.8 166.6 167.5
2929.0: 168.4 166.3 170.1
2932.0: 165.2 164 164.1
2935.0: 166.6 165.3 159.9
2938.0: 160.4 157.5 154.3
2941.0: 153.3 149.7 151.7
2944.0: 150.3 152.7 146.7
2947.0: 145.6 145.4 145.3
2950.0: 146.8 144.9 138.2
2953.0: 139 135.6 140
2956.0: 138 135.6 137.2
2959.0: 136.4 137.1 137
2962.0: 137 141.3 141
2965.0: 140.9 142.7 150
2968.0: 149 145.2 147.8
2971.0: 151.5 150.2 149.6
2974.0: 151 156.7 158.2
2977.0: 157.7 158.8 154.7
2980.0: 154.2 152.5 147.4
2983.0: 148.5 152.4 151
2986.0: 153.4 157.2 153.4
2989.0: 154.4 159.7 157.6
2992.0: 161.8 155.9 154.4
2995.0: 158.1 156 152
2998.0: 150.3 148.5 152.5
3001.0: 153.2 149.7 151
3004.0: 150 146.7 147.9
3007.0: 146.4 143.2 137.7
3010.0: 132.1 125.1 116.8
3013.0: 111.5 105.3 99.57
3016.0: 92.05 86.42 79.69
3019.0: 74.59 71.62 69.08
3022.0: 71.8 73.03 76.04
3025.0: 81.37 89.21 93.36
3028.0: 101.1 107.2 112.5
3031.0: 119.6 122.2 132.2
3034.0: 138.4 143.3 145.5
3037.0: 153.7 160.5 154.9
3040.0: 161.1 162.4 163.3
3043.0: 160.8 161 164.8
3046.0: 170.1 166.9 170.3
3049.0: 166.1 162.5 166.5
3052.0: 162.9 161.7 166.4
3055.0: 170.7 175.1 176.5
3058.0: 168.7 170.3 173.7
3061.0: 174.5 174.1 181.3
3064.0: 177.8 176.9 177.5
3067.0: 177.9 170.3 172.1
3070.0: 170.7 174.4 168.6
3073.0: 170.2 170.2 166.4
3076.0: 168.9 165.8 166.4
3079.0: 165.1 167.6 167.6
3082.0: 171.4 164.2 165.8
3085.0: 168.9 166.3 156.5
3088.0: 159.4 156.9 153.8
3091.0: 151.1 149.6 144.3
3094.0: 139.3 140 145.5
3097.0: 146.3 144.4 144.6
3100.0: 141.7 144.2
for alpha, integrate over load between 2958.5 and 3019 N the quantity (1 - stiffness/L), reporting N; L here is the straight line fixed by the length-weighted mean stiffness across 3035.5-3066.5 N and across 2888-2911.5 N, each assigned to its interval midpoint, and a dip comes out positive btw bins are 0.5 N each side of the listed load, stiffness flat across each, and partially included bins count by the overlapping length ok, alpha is 7.3 N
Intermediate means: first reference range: 156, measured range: 143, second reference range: 167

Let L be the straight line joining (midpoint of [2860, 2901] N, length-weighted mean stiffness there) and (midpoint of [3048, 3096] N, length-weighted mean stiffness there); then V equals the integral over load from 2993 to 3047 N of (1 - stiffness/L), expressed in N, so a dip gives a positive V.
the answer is 7.9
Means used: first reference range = 110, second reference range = 166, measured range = 129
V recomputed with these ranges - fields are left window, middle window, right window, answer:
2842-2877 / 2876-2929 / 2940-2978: 2.3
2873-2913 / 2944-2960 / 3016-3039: -4.0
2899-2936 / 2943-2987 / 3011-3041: -1.9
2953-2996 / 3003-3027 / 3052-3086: 7.8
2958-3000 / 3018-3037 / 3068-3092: 6.7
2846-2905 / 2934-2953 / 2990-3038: -4.2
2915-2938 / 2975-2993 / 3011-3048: -2.0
